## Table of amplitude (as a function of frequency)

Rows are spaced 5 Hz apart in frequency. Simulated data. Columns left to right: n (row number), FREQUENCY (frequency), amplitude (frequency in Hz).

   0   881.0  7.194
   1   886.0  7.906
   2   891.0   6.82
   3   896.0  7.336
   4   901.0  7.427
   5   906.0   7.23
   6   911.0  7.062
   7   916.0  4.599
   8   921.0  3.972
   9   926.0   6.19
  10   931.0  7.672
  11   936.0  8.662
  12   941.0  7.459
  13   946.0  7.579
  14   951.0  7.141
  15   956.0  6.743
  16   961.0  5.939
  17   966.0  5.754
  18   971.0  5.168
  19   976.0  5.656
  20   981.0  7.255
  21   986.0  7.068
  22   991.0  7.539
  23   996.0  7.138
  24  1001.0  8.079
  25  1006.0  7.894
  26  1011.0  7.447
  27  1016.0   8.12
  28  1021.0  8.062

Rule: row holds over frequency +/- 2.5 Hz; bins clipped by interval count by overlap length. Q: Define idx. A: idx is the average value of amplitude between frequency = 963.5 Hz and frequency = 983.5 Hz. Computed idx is 5.96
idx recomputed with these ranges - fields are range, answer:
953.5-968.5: 6.15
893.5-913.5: 7.26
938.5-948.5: 7.52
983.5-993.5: 7.3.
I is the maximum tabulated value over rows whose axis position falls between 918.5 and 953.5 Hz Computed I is 8.662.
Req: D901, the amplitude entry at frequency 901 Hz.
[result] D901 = 7.427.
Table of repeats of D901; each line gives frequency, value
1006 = 7.894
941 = 7.459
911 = 7.062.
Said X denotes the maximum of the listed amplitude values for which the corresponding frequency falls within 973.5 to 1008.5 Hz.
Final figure 8.079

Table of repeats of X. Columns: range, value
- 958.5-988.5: 7.255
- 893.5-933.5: 7.672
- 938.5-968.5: 7.579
